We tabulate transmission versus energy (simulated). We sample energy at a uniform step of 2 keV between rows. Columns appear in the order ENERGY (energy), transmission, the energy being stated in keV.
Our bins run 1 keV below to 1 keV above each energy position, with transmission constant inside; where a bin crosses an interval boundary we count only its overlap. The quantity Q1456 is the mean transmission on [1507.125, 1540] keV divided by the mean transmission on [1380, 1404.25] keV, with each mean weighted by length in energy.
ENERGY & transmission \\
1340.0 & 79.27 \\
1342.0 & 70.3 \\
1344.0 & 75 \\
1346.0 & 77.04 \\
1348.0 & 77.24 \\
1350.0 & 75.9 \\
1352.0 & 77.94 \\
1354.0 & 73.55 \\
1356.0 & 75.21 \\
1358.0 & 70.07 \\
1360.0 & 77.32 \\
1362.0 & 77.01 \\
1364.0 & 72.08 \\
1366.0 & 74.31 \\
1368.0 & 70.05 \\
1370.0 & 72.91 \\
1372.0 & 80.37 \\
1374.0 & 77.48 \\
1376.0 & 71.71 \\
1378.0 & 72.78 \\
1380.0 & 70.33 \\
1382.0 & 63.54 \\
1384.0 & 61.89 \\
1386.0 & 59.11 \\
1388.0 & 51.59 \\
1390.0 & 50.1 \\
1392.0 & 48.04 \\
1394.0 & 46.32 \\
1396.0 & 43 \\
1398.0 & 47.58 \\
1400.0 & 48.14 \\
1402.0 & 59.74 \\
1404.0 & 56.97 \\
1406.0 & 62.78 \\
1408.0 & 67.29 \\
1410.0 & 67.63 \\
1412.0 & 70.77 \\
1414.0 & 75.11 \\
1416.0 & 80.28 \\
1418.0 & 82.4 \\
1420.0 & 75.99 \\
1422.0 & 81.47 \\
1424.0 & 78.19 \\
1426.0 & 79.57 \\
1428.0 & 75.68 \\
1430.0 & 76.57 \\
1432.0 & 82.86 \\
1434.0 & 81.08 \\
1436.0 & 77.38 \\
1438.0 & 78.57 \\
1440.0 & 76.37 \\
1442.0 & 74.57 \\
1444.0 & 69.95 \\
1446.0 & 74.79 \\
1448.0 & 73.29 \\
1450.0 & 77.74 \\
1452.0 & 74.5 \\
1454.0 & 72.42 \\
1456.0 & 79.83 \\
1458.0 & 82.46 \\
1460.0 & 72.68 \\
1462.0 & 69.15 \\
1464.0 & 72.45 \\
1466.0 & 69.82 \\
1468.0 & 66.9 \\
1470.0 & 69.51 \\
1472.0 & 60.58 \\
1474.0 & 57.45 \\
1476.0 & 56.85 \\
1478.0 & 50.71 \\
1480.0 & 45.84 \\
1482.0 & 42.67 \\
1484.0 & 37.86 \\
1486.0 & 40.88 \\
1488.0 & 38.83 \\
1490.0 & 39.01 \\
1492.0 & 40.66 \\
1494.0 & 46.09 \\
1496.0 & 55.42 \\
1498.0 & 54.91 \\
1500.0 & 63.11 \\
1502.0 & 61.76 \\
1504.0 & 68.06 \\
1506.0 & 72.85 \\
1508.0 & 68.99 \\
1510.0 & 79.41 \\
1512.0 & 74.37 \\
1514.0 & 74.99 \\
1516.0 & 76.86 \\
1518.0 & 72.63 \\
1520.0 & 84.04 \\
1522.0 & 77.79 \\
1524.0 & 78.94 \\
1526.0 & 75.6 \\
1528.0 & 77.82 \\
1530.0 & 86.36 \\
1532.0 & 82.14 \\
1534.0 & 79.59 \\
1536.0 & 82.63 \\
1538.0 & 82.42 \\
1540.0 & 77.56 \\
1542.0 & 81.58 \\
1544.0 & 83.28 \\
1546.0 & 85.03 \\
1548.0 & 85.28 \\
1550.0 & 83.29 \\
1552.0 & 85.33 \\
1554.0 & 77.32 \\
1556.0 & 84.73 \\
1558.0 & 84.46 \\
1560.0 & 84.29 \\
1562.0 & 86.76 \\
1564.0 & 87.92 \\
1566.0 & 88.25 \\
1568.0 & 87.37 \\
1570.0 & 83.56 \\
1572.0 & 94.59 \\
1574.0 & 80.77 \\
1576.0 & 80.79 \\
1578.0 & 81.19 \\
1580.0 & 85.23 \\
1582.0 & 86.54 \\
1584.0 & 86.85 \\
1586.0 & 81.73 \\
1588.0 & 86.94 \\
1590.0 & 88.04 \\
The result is 1.46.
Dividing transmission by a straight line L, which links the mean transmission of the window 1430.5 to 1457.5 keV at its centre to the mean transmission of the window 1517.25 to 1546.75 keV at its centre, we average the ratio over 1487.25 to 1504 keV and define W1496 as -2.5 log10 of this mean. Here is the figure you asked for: 0.47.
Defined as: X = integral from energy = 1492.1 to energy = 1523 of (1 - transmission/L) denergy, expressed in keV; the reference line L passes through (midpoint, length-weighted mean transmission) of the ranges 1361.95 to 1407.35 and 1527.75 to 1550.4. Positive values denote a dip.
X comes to 4.1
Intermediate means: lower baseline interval 62.2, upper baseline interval 82.4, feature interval 67.9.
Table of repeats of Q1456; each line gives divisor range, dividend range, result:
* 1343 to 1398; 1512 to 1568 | 1.20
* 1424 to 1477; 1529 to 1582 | 1.15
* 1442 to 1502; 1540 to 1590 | 1.39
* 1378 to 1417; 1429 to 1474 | 1.23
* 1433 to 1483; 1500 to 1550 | 1.12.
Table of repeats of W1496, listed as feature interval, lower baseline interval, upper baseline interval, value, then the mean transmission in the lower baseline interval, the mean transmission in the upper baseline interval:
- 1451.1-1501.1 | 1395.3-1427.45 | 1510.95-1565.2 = 0.26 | 67.7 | 81.2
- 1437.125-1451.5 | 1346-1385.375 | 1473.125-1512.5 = -0.21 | 73.2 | 54.5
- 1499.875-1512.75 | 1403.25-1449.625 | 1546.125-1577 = 0.15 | 74.9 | 85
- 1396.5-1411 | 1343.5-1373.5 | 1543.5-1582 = 0.31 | 75.1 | 84.8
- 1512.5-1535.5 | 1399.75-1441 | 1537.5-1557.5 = 0.03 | 73.5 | 82.6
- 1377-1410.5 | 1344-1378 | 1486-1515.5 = 0.24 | 74.9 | 59.5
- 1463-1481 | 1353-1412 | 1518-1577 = 0.21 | 64.6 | 82.9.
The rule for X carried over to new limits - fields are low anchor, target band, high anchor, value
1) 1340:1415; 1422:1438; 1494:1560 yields -1.98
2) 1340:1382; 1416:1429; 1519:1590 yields -0.30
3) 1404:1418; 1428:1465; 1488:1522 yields -4.23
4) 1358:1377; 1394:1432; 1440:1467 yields 3.21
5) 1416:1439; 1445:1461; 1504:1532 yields 0.51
